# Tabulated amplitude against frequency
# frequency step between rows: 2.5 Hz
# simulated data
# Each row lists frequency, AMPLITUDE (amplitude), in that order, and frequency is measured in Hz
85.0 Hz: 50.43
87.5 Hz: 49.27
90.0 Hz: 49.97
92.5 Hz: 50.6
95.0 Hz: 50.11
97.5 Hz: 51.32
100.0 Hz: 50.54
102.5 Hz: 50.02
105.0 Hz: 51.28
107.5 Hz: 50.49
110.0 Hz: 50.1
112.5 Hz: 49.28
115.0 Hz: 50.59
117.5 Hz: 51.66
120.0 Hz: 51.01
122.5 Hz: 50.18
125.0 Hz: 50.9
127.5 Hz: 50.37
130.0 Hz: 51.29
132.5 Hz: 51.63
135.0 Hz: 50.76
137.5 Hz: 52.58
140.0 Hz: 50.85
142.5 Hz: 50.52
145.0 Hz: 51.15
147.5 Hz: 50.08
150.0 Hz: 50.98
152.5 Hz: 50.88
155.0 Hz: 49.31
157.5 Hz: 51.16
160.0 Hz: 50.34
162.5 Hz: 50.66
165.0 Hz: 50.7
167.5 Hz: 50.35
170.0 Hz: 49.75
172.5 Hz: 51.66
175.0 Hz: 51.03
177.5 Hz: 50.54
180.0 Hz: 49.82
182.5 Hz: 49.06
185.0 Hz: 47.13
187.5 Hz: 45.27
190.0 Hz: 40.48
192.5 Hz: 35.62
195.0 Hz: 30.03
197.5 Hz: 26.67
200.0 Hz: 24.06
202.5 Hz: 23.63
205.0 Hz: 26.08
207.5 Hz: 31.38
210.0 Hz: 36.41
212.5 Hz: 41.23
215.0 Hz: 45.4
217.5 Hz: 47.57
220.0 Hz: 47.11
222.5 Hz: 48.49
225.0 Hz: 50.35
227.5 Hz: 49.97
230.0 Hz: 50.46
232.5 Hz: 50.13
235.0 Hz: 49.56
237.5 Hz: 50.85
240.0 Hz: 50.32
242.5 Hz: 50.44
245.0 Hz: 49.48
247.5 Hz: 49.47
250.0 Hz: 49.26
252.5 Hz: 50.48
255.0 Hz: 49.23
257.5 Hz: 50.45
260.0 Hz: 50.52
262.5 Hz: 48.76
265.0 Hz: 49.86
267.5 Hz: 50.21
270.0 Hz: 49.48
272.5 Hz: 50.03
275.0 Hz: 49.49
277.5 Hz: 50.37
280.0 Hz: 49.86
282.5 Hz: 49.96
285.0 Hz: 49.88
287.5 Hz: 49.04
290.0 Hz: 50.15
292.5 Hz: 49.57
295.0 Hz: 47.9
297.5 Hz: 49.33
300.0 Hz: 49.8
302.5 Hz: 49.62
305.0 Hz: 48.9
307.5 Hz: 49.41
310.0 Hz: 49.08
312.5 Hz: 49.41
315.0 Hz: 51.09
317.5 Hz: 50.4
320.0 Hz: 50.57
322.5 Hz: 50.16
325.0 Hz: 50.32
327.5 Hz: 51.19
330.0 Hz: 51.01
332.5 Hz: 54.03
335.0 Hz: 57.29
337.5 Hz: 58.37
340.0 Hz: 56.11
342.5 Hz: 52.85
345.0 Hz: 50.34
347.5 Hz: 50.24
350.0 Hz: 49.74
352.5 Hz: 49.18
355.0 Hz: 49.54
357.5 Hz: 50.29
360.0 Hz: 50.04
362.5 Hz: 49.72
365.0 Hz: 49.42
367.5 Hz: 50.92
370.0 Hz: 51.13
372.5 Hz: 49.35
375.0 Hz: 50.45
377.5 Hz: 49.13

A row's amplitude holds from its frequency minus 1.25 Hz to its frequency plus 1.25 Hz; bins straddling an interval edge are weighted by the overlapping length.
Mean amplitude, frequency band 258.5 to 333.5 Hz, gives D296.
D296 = 50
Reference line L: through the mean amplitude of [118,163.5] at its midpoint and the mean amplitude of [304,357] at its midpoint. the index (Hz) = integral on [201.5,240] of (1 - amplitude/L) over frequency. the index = 5.6 Hz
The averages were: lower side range 50.8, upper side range 51.4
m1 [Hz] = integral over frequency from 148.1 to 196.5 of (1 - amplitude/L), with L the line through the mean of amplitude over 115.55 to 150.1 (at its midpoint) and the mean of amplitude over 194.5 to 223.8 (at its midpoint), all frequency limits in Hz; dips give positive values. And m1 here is -4.8 Hz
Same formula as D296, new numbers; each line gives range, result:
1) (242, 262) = 49.9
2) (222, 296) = 49.8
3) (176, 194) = 45.3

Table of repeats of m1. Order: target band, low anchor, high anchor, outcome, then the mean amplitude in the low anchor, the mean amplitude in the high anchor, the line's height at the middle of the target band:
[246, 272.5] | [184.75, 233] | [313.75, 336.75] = -2.9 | 39.6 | 51.9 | 44.9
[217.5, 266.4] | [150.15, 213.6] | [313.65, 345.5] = -3.1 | 42.7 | 52.6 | 46.7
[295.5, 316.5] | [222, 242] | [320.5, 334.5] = 0.7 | 50.1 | 51.6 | 51.3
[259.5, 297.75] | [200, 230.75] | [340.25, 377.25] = -4.0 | 40.7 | 50.4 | 44.9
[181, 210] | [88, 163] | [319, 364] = 9.3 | 50.7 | 51.7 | 51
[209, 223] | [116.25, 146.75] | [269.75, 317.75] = 1.7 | 51.1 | 49.6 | 50.3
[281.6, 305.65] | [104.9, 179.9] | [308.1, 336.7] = 0.9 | 50.7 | 51.4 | 51.3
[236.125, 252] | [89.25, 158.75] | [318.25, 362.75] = 0.4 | 50.7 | 51.8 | 51.3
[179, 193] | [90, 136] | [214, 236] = 1.3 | 50.7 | 48.8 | 49.5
